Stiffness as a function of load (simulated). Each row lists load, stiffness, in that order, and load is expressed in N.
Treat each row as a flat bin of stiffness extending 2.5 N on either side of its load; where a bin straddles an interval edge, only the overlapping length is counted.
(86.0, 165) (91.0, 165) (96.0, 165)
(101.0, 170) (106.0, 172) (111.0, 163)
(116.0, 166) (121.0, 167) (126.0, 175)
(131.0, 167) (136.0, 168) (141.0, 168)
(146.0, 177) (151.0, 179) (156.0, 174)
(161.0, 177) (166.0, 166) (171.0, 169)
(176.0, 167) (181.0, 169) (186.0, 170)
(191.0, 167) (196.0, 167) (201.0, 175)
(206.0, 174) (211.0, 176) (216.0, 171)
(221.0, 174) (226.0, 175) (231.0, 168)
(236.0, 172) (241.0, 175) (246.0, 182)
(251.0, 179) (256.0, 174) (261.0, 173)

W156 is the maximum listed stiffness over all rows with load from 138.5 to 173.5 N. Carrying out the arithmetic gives 179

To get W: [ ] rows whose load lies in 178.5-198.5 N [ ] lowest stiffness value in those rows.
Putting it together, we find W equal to 167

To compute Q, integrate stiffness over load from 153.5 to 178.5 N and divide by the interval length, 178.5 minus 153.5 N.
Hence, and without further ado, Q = 171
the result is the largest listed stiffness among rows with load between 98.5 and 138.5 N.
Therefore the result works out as 175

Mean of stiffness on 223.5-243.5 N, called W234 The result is 172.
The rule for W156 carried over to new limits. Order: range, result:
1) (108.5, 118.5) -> 166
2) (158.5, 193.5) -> 177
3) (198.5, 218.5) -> 176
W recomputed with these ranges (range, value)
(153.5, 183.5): 166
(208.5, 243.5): 168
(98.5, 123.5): 163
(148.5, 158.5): 174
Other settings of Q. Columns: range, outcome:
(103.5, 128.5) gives 169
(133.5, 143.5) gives 168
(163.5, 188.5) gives 168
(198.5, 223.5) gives 174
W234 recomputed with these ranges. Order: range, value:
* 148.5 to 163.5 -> 177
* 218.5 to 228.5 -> 174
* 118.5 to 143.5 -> 169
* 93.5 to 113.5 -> 168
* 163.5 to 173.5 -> 168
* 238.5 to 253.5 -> 179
